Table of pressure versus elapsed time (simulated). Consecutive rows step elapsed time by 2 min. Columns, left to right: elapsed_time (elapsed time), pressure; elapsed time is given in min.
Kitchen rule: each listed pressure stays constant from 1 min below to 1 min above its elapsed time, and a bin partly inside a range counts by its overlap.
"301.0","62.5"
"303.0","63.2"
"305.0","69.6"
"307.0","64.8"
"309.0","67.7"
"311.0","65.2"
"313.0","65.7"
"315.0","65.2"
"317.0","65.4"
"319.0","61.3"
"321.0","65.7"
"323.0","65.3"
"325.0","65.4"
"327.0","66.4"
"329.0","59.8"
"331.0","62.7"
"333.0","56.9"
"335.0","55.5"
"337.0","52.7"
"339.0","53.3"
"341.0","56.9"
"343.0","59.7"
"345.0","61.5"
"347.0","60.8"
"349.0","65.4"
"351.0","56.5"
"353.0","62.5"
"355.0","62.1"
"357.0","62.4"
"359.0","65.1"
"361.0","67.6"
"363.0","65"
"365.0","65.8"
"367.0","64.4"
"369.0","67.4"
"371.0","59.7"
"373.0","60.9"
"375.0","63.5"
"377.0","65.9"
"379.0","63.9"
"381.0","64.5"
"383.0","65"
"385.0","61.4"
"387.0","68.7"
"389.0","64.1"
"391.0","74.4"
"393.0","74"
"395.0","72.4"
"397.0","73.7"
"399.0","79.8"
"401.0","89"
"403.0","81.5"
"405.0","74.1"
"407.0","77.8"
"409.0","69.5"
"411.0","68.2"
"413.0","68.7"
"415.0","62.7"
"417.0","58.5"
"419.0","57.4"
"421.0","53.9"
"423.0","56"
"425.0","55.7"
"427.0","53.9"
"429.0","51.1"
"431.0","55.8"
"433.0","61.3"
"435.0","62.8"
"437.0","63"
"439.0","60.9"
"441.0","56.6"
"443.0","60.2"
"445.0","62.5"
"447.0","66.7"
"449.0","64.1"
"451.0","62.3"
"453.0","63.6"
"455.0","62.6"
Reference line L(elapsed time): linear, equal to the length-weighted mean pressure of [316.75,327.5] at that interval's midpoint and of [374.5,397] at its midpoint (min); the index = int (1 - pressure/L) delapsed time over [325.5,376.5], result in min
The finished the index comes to 3.5 min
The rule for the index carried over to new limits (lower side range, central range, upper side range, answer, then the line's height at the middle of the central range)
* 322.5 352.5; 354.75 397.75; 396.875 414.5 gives 1.7 min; 68.8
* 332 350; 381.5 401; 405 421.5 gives -2.4 min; 63.2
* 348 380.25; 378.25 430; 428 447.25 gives -4.5 min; 61.6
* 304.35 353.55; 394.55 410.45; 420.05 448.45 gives -4.6 min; 59.7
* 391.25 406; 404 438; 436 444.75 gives 3.3 min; 68.4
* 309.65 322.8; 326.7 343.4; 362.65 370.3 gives 1.9 min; 65.1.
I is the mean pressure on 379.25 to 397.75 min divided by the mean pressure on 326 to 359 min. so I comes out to 1.14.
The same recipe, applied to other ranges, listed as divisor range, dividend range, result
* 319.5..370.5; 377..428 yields 1.09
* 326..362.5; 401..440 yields 1.05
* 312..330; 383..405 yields 1.14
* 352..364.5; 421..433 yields 0.86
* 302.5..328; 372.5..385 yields 0.98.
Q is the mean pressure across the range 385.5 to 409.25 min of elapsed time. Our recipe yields 74.8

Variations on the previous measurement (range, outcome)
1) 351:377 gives 63.7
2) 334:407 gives 65.8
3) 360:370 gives 66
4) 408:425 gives 61.5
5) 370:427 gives 67.1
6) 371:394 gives 65.8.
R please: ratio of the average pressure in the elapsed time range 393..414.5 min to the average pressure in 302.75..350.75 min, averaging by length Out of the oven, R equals 1.21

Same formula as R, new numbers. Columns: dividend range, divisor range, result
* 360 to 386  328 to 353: 1.10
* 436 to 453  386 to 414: 0.84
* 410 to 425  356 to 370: 0.92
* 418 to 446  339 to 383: 0.92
